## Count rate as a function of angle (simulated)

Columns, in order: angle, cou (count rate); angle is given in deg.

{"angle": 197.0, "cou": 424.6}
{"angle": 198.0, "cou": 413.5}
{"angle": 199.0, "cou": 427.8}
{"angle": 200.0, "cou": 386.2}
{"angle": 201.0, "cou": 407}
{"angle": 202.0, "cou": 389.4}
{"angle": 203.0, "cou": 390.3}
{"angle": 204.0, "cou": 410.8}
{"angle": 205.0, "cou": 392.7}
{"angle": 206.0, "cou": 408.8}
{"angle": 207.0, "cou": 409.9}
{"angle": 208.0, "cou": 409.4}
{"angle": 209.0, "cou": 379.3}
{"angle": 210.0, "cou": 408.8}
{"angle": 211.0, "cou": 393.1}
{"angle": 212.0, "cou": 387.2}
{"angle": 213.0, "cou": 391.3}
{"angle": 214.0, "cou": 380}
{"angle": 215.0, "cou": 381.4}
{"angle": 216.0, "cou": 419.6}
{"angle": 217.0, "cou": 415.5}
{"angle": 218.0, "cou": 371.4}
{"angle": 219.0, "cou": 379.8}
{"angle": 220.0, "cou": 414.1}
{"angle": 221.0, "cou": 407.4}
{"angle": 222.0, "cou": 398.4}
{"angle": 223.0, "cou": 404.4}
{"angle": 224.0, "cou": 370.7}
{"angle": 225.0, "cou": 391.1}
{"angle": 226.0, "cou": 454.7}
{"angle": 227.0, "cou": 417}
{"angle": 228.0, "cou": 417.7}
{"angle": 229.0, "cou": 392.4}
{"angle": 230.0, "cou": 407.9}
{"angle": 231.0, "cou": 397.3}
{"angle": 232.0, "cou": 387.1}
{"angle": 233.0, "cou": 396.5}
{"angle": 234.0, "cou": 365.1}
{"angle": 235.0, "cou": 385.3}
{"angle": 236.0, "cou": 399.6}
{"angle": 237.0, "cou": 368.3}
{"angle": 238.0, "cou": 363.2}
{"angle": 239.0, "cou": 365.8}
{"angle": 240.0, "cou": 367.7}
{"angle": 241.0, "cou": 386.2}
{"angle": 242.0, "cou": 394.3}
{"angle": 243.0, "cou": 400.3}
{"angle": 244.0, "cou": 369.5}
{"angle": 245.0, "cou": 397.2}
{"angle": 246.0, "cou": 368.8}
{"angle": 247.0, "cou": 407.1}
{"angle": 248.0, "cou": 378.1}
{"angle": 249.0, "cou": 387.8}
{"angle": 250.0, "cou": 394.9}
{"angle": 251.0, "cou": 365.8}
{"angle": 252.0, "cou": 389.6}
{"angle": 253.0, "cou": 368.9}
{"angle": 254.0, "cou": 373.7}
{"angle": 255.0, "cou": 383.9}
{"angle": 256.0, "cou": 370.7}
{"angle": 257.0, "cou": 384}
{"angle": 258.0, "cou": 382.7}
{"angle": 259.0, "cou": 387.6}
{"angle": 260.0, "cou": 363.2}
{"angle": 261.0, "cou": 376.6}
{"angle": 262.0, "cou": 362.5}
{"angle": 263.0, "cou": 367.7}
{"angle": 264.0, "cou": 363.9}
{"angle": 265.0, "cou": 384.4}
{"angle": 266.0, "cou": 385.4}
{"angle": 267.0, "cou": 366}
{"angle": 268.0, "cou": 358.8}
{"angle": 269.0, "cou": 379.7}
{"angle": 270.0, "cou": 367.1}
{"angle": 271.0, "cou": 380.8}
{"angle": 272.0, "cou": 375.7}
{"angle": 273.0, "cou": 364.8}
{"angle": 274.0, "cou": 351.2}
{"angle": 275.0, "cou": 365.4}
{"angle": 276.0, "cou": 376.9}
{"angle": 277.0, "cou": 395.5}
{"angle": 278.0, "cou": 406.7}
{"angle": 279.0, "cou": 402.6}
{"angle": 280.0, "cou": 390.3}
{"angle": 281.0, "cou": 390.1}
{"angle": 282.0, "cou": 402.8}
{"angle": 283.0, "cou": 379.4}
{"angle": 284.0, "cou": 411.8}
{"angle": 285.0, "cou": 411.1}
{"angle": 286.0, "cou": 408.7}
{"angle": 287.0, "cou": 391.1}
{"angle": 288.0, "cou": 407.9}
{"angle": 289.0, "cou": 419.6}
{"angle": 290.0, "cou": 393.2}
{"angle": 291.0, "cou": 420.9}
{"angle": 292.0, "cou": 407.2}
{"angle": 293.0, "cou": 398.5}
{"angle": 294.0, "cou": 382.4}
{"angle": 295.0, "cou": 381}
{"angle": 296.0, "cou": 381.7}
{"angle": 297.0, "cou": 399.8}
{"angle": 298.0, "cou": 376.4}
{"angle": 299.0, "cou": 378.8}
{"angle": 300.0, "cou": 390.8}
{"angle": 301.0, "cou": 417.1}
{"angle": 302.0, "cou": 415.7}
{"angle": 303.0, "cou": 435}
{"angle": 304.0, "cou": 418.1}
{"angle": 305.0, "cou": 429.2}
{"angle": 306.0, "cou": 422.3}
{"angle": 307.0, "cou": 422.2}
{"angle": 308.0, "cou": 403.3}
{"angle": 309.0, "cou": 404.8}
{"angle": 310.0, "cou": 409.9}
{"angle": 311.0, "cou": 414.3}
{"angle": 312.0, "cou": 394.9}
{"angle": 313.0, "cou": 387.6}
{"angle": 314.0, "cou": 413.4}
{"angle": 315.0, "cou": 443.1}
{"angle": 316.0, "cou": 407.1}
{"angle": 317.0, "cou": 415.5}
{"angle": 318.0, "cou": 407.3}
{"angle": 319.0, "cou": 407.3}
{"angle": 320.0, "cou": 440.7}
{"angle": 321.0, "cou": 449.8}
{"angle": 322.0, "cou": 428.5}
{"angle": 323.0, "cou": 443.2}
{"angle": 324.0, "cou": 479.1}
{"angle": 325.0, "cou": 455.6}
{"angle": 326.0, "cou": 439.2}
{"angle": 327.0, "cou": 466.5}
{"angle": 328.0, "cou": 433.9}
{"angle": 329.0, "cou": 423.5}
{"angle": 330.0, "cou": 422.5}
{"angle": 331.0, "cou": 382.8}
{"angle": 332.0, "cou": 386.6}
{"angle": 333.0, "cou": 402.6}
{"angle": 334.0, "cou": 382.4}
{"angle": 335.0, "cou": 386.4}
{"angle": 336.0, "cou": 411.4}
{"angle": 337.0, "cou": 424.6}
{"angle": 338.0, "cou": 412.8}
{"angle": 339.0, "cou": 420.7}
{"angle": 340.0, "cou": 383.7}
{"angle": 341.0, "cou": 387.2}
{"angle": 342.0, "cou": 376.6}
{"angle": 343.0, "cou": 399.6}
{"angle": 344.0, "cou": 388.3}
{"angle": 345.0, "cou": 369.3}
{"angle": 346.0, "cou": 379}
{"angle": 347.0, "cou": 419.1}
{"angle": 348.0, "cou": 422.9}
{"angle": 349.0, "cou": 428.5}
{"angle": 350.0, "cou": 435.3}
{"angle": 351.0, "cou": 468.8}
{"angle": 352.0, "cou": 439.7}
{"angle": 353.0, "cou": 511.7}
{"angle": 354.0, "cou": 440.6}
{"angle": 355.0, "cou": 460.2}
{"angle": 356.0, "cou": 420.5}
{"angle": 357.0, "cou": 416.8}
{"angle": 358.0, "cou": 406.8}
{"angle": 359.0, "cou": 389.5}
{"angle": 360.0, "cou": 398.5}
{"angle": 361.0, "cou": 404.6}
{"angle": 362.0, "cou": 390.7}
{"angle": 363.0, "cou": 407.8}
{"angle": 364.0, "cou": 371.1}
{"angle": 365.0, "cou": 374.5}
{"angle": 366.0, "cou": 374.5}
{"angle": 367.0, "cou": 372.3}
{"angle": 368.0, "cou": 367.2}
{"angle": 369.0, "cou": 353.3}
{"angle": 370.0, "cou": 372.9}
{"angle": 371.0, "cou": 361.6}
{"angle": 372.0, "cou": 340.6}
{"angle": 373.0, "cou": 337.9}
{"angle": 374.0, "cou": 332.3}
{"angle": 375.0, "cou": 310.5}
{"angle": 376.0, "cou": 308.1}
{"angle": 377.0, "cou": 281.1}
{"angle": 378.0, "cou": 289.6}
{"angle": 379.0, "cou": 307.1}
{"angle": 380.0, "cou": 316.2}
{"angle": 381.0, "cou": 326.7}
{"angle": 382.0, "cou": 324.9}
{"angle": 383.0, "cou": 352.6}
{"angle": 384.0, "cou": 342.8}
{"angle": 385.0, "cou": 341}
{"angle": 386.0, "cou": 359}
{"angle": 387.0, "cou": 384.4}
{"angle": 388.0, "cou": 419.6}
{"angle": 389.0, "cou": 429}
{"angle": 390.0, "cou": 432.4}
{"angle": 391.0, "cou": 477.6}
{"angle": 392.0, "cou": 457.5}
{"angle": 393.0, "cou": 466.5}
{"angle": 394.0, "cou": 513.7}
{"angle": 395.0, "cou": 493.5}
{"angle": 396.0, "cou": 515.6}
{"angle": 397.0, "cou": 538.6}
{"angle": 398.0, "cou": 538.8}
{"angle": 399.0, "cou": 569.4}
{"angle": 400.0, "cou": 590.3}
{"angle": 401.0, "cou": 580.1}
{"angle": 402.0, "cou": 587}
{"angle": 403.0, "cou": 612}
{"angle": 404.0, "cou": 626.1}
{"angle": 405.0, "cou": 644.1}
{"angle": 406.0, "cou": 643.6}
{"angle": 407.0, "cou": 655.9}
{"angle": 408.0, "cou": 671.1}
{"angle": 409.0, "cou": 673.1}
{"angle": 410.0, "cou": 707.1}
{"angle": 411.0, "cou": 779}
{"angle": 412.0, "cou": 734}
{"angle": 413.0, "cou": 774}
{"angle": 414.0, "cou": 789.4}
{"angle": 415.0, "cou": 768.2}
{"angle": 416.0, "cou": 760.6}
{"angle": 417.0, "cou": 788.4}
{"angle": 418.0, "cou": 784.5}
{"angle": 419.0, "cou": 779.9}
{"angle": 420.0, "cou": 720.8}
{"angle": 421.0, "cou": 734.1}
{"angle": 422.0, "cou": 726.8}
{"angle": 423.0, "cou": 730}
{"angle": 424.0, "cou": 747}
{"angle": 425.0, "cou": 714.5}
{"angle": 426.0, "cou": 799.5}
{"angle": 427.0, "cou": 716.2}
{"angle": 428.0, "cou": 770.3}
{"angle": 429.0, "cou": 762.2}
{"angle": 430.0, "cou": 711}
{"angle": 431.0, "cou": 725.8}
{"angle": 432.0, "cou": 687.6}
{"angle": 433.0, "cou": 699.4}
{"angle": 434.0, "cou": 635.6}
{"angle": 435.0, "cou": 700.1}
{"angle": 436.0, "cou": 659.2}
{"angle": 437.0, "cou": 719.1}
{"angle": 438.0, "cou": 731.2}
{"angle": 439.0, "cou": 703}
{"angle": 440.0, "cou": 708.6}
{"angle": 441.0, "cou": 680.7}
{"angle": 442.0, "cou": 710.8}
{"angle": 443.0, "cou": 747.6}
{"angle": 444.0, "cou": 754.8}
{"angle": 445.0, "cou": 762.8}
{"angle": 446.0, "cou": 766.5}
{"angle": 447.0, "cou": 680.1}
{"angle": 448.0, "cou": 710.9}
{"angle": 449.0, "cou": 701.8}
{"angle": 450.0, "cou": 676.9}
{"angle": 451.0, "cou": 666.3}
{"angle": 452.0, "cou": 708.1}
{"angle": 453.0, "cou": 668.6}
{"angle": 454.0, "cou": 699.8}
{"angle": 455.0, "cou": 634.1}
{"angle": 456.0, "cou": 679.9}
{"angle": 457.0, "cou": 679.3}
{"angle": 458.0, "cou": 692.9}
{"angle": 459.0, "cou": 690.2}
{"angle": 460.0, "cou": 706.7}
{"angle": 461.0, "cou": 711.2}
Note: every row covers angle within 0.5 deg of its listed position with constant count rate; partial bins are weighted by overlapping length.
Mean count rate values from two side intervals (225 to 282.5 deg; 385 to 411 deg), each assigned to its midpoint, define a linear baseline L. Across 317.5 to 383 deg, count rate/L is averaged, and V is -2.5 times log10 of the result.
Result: 0.231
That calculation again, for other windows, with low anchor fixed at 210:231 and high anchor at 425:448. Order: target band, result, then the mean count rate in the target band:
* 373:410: 0.37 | 466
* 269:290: 0.24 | 390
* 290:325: 0.27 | 413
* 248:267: 0.20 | 377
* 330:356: 0.37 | 413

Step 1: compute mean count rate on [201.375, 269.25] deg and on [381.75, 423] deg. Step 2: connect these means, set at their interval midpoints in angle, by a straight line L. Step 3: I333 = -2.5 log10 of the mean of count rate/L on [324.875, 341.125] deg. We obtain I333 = 0.22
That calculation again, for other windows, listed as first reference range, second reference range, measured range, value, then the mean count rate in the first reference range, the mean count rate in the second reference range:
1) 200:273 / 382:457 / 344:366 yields 0.31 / 388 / 646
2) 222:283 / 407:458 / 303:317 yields 0.19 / 384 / 720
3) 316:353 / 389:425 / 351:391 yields 0.37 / 418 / 644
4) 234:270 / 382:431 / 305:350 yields 0.19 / 378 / 617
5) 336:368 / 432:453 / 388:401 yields 0.10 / 409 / 705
